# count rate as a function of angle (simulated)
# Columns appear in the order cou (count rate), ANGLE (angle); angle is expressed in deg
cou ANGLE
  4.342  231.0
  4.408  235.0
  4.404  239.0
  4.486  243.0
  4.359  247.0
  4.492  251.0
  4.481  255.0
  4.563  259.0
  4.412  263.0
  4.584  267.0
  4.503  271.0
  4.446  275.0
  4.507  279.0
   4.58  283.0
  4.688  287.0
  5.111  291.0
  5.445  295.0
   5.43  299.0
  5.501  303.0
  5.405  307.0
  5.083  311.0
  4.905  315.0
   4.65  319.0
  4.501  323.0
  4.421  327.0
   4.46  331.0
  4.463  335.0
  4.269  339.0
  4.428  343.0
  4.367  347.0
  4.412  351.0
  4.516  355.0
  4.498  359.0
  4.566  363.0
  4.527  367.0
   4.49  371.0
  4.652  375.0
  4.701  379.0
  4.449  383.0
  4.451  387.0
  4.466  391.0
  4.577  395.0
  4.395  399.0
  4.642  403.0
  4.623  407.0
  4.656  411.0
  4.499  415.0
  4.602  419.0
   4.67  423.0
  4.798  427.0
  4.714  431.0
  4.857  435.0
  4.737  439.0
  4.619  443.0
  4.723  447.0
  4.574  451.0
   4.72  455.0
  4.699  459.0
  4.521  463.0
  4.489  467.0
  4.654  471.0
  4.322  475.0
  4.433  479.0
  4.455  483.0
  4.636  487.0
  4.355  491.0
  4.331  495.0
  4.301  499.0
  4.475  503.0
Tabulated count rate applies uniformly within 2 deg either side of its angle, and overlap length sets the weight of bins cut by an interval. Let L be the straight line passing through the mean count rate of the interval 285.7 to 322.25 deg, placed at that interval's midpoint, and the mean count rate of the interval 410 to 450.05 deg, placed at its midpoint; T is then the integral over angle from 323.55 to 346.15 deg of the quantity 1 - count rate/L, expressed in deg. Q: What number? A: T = 2.7 deg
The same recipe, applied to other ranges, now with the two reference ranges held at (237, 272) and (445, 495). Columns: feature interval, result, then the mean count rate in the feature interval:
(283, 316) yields -5.0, 5.17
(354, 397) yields -0.2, 4.54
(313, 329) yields -0.4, 4.62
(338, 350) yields 0.4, 4.37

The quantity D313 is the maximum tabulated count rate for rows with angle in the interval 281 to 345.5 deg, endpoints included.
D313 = 5.501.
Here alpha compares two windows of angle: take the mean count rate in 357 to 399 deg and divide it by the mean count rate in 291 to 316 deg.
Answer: 0.86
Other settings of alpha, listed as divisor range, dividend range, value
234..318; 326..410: 0.95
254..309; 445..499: 0.93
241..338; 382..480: 0.97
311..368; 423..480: 1.03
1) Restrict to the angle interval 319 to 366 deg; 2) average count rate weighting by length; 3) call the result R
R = 4.46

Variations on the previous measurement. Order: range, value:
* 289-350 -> 4.82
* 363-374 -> 4.53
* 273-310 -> 5.01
